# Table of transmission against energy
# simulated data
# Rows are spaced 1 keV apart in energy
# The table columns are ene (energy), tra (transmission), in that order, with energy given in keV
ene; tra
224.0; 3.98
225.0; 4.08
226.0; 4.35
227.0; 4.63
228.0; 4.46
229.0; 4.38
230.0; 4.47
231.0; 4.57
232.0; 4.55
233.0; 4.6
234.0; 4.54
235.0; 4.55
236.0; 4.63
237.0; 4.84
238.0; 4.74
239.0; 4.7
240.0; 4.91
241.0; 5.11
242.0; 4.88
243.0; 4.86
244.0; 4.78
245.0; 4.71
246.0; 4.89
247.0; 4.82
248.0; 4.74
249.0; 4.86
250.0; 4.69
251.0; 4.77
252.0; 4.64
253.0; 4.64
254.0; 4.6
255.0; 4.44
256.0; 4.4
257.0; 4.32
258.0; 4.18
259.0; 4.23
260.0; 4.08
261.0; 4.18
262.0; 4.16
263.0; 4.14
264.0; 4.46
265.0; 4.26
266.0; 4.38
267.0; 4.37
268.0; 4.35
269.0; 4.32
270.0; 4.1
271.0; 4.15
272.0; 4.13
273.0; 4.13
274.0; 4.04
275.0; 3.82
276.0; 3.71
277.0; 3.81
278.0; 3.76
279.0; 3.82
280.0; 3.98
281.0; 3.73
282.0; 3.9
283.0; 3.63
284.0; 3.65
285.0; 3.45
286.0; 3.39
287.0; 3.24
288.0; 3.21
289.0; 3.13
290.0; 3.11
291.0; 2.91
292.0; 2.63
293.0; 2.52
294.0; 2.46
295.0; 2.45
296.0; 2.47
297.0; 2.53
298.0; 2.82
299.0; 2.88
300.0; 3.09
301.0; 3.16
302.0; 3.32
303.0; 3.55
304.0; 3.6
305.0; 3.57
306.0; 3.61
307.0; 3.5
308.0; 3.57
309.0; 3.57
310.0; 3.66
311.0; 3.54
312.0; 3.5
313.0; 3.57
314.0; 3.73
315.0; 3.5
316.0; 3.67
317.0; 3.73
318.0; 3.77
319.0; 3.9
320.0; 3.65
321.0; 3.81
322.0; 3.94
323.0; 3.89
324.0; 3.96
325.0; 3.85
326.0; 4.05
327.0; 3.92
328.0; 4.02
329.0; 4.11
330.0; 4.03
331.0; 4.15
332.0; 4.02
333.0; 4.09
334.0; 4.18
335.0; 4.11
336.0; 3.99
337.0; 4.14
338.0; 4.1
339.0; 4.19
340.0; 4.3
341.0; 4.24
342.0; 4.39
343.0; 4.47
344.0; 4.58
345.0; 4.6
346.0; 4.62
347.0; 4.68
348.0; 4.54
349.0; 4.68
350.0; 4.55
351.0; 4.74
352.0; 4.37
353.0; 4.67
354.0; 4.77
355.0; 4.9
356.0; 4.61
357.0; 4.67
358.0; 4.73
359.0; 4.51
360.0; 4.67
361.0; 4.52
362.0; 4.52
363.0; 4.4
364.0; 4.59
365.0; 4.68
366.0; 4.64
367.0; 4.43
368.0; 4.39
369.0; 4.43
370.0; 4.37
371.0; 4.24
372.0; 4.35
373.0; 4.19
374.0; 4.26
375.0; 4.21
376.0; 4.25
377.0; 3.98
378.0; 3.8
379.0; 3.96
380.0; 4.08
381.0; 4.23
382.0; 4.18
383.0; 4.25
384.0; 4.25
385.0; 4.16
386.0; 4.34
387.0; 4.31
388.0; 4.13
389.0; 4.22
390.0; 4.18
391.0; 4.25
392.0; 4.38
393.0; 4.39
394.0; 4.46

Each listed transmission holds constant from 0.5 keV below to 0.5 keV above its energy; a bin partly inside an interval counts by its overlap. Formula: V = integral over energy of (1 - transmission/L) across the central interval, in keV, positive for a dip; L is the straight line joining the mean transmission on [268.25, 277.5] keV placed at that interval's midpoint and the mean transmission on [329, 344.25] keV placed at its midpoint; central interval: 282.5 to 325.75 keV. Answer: 7.8 keV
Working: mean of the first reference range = 4.03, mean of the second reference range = 4.19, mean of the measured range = 3.37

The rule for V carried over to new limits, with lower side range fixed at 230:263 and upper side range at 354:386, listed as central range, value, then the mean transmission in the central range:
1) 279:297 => 5.40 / 3.17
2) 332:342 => 0.63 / 4.15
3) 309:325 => 2.69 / 3.72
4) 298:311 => 3.16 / 3.4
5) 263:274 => 0.76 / 4.25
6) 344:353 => -0.38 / 4.6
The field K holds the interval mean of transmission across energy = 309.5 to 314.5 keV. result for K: 3.6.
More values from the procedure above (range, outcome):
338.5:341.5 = 4.24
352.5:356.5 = 4.74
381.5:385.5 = 4.21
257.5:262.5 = 4.17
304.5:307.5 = 3.56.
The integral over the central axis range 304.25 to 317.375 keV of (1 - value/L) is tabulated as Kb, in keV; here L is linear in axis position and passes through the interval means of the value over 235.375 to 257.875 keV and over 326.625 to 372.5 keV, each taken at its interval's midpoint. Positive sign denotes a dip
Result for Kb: 2.7 keV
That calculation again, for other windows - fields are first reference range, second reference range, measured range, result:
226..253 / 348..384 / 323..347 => 1.64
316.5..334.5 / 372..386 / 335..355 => -2.15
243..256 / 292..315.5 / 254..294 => 2.02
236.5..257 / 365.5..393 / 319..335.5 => 1.69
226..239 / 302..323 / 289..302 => 3.56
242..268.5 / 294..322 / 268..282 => 0.40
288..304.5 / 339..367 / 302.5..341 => -2.05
